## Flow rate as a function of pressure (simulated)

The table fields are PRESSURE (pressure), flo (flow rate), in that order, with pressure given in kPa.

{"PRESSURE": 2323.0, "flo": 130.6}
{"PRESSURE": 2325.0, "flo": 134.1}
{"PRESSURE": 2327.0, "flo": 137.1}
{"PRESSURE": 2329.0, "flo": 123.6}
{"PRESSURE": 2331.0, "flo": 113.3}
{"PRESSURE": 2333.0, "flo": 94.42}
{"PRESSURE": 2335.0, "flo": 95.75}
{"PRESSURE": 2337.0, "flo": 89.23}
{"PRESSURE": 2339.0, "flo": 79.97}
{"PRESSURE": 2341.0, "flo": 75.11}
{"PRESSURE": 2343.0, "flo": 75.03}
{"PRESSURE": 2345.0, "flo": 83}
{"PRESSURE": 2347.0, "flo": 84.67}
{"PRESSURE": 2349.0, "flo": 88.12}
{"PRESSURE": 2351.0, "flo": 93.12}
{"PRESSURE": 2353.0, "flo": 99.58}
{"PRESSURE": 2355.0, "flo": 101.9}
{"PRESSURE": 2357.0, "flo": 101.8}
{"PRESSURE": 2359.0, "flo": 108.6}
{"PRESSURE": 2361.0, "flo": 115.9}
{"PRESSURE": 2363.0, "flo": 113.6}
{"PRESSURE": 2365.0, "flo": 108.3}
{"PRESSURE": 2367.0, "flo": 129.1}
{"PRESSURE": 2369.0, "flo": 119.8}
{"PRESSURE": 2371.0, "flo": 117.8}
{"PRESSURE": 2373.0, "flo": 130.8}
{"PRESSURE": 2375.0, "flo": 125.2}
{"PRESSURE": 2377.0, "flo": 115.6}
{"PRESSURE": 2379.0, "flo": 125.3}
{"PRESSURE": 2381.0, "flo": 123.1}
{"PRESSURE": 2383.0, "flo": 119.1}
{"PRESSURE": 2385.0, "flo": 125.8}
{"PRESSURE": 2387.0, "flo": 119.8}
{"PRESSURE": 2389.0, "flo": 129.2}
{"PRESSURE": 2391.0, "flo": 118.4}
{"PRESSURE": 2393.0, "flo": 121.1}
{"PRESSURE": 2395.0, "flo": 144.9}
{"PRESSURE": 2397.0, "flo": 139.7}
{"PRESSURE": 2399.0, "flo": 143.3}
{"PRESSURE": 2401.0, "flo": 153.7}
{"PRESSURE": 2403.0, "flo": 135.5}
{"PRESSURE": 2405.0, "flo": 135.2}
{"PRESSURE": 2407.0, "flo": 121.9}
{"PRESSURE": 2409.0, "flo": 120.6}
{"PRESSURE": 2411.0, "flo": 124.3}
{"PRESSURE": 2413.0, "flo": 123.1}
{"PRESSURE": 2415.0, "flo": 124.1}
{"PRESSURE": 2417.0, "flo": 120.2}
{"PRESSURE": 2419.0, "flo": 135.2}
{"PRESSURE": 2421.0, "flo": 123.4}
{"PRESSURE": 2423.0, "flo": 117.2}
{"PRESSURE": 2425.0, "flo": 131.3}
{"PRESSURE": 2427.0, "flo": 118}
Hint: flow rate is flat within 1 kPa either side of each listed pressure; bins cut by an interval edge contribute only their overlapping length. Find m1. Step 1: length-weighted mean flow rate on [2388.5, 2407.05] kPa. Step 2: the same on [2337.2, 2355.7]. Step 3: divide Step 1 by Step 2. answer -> 1.6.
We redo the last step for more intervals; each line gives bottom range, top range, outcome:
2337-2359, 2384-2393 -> 1.38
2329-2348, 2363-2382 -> 1.35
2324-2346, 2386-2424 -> 1.29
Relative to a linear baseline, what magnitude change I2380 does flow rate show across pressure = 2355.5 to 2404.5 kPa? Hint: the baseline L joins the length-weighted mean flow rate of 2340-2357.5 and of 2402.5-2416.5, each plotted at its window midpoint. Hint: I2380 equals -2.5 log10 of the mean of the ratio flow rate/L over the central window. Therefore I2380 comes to -0.154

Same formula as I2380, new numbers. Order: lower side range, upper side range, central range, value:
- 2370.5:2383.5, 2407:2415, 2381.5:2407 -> -0.075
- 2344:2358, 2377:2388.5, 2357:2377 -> -0.096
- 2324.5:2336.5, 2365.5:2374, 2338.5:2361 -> 0.286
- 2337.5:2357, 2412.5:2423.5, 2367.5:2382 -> -0.204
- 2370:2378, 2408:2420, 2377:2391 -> 0.001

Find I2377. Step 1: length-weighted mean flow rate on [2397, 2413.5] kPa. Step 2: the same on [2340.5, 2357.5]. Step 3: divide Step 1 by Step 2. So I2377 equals 1.49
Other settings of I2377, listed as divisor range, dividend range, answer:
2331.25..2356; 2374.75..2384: 1.36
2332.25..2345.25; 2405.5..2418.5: 1.46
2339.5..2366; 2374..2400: 1.33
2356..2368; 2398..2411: 1.19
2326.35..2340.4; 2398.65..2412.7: 1.29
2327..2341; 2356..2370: 1.13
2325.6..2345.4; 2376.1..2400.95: 1.31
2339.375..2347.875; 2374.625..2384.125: 1.53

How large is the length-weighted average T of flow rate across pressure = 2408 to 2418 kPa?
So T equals 122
